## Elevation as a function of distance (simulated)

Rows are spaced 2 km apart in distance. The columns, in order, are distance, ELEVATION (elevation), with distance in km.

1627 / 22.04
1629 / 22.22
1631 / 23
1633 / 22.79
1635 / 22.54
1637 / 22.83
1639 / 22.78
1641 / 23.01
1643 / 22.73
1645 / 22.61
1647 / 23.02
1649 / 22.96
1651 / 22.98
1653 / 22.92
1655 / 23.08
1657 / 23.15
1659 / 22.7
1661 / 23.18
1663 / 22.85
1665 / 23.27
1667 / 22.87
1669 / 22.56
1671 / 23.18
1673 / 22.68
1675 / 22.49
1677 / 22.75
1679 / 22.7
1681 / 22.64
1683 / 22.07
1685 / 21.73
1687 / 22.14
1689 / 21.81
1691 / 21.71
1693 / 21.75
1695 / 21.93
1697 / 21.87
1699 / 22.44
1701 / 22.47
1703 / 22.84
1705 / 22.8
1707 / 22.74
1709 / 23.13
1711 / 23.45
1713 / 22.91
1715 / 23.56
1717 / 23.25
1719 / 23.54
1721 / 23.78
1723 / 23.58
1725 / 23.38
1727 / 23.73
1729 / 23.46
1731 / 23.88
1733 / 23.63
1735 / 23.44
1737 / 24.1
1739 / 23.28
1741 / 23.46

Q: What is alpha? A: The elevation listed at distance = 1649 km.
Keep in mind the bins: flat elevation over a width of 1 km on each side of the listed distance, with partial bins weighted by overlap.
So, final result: 22.96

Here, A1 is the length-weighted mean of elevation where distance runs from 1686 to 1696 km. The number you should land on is 21.9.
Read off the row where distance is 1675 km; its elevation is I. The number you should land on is 22.49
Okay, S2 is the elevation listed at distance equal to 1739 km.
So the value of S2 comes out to 23.28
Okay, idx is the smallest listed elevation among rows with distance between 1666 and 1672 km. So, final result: 22.56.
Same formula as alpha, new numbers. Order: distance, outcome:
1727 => 23.73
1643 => 22.73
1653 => 22.92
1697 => 21.87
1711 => 23.45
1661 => 23.18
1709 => 23.13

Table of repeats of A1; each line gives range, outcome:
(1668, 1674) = 22.8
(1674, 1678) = 22.6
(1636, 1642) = 22.9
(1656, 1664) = 23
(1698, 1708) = 22.7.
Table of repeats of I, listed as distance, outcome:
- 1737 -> 24.1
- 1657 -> 23.15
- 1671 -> 23.18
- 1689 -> 21.81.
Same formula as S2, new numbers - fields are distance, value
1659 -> 22.7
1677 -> 22.75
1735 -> 23.44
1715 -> 23.56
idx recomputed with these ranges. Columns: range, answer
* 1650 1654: 22.92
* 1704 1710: 22.74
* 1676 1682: 22.64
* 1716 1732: 23.25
